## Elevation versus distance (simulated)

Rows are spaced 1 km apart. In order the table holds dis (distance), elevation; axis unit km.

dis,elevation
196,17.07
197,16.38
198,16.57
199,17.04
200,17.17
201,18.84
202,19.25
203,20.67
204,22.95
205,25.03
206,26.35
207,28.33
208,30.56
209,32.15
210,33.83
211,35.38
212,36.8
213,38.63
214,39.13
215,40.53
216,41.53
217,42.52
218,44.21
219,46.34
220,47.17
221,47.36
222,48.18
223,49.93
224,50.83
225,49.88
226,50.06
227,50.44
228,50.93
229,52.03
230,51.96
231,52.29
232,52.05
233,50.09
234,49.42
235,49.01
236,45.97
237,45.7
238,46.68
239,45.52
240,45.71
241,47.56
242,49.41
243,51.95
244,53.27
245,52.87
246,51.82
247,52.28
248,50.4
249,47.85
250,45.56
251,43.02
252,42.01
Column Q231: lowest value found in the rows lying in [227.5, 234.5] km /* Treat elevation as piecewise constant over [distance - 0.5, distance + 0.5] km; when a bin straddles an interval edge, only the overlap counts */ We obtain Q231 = 49.42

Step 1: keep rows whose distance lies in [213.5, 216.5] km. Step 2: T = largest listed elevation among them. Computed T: 41.53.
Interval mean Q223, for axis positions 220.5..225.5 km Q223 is 49.2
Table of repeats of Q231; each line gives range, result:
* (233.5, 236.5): 45.97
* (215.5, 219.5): 41.53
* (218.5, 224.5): 46.34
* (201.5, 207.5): 19.25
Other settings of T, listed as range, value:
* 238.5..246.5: 53.27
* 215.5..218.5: 44.21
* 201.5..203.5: 20.67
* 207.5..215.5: 40.53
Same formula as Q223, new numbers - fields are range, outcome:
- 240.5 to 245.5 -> 51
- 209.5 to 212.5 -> 35.3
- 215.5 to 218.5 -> 42.8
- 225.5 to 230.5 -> 51.1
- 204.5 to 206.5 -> 25.7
